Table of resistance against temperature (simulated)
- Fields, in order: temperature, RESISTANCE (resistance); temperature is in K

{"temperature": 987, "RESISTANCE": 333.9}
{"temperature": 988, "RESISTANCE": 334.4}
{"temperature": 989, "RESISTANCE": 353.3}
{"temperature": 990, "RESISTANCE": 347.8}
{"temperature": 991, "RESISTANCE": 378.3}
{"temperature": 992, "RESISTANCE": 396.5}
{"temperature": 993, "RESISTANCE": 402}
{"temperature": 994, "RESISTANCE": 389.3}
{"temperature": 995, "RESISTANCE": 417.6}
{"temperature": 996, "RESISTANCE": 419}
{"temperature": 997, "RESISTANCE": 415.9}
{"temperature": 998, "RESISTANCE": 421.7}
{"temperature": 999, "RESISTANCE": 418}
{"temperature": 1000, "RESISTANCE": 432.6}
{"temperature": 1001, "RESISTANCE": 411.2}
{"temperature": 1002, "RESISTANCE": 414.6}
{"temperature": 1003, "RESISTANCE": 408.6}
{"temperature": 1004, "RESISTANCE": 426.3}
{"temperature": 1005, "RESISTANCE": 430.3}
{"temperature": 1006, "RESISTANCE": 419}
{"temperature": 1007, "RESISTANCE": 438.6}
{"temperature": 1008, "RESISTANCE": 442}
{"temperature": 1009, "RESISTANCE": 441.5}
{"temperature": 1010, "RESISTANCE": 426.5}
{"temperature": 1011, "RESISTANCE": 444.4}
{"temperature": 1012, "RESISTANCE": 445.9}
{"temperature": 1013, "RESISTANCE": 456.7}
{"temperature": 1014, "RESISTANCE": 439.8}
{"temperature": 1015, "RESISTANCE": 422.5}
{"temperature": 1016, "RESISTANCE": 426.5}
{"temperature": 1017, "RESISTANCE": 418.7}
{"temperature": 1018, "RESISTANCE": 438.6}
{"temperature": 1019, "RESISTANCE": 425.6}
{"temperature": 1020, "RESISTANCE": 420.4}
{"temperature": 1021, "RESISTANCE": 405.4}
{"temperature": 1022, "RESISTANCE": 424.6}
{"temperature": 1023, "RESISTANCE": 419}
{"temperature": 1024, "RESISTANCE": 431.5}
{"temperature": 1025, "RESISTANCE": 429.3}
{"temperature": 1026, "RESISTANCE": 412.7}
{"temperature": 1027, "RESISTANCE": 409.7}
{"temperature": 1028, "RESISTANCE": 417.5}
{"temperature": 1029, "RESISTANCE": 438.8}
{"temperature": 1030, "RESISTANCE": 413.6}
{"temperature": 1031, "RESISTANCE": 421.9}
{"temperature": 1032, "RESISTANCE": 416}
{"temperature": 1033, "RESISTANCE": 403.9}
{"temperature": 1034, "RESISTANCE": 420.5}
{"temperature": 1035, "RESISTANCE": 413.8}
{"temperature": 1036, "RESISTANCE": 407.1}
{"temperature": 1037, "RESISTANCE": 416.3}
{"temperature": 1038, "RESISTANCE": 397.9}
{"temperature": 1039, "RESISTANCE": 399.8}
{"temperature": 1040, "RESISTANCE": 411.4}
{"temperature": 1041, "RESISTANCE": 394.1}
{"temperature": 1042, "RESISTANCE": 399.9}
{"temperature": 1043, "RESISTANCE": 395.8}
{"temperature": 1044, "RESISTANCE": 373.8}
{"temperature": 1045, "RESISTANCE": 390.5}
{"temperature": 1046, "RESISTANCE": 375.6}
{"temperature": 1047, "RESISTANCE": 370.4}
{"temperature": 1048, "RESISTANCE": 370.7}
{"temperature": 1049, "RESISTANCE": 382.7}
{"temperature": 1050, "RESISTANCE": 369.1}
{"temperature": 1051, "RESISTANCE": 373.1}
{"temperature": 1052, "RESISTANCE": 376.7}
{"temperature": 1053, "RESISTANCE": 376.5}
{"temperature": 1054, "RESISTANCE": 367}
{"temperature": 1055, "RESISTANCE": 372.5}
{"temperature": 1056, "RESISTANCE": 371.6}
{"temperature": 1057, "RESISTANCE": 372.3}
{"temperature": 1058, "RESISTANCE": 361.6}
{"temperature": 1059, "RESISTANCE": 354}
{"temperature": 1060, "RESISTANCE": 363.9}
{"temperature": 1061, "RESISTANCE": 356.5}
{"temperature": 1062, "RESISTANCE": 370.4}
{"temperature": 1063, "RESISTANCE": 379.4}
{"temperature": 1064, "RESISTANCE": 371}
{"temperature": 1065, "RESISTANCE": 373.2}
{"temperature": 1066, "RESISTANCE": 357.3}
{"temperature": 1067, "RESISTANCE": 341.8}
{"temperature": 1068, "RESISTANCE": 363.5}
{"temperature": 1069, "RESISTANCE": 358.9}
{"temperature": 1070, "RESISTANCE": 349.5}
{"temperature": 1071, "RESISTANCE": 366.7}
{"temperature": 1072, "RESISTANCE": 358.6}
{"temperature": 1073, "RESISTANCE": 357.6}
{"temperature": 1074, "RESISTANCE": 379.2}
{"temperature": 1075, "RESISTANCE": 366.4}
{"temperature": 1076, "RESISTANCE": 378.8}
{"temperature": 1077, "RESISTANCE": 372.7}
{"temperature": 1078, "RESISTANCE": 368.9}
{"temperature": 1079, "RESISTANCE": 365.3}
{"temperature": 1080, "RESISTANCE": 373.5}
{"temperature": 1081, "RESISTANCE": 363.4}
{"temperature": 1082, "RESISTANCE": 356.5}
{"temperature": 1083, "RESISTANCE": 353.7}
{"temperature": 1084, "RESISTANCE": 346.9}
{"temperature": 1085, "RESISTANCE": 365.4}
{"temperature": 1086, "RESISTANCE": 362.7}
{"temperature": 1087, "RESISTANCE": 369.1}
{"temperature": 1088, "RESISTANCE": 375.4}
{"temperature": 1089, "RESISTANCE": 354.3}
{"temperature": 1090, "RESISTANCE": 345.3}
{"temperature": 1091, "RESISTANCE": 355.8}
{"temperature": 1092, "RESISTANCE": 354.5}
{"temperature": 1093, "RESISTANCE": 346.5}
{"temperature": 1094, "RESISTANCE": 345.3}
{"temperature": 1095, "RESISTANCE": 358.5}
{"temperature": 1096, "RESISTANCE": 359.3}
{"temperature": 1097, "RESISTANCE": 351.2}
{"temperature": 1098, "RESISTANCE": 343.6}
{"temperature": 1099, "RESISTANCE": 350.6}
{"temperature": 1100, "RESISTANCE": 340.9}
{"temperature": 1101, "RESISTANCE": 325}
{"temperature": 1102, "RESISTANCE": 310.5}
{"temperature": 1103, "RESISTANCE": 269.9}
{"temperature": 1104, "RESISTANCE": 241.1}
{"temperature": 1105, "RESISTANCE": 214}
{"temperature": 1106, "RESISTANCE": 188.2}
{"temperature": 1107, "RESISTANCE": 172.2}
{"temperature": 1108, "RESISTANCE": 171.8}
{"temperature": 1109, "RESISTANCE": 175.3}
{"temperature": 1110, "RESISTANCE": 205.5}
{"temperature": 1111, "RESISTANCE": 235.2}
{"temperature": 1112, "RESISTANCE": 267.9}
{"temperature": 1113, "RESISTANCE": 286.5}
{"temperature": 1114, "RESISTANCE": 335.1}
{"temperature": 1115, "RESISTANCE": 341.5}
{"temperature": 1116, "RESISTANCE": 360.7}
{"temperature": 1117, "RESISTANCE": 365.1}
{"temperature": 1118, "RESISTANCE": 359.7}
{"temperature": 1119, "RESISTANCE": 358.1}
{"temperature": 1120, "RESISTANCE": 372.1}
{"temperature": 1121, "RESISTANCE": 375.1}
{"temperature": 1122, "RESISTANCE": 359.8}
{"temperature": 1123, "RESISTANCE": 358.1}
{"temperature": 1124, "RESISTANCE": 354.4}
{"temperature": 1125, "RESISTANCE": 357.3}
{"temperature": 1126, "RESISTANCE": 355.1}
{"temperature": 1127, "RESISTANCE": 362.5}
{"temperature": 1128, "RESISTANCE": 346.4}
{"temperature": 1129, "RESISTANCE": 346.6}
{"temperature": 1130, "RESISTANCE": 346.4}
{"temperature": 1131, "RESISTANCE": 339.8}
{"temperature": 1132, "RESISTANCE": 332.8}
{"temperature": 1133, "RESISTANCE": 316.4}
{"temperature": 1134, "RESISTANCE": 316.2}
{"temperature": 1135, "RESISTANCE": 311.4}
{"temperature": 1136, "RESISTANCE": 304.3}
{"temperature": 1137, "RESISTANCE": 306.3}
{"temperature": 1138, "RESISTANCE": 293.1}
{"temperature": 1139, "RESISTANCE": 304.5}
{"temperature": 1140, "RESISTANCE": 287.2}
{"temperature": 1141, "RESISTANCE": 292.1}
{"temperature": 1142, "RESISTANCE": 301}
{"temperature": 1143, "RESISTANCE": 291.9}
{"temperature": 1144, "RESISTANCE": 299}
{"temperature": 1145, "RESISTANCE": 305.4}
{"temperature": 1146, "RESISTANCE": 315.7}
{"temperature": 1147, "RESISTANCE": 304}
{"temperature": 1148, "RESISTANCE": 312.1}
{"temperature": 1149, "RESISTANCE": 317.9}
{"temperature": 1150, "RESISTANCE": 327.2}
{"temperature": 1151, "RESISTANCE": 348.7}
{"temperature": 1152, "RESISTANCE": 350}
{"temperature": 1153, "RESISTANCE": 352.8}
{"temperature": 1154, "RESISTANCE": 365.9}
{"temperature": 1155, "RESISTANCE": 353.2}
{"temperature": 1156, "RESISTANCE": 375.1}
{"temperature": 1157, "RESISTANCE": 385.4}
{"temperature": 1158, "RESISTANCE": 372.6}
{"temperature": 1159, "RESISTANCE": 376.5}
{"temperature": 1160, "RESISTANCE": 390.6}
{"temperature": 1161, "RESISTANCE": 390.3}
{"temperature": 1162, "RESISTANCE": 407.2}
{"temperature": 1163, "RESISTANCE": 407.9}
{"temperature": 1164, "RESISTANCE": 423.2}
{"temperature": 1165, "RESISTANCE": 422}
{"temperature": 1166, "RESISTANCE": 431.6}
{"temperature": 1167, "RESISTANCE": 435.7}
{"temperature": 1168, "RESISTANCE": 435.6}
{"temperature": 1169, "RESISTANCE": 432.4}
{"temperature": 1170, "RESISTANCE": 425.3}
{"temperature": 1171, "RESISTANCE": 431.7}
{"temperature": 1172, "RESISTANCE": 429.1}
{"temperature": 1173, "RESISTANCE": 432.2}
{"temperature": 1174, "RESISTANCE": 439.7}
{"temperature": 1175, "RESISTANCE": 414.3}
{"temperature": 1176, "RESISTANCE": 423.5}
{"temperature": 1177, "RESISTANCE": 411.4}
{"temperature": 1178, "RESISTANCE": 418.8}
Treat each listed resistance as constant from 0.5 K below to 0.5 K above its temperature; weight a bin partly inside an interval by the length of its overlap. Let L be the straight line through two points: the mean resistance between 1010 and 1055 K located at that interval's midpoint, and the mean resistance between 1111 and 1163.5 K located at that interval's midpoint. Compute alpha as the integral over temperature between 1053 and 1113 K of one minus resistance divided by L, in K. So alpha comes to 6.6 K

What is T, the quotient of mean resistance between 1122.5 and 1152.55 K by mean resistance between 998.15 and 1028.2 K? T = 0.76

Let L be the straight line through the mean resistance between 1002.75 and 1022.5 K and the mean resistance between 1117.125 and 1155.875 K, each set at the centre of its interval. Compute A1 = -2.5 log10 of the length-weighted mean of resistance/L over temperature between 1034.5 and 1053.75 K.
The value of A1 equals 0.05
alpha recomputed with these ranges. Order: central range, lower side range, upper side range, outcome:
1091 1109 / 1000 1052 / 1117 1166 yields 3.7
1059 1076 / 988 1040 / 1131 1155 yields 0.5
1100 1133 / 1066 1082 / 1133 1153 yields 2.4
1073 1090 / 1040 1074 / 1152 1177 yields 0.6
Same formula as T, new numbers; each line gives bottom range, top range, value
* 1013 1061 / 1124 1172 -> 0.88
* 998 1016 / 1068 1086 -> 0.85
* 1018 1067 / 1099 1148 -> 0.78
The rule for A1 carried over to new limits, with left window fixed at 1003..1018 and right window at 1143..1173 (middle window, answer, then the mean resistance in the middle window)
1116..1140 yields 0.14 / 340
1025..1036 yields 0.02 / 417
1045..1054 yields 0.12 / 375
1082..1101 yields 0.14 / 354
